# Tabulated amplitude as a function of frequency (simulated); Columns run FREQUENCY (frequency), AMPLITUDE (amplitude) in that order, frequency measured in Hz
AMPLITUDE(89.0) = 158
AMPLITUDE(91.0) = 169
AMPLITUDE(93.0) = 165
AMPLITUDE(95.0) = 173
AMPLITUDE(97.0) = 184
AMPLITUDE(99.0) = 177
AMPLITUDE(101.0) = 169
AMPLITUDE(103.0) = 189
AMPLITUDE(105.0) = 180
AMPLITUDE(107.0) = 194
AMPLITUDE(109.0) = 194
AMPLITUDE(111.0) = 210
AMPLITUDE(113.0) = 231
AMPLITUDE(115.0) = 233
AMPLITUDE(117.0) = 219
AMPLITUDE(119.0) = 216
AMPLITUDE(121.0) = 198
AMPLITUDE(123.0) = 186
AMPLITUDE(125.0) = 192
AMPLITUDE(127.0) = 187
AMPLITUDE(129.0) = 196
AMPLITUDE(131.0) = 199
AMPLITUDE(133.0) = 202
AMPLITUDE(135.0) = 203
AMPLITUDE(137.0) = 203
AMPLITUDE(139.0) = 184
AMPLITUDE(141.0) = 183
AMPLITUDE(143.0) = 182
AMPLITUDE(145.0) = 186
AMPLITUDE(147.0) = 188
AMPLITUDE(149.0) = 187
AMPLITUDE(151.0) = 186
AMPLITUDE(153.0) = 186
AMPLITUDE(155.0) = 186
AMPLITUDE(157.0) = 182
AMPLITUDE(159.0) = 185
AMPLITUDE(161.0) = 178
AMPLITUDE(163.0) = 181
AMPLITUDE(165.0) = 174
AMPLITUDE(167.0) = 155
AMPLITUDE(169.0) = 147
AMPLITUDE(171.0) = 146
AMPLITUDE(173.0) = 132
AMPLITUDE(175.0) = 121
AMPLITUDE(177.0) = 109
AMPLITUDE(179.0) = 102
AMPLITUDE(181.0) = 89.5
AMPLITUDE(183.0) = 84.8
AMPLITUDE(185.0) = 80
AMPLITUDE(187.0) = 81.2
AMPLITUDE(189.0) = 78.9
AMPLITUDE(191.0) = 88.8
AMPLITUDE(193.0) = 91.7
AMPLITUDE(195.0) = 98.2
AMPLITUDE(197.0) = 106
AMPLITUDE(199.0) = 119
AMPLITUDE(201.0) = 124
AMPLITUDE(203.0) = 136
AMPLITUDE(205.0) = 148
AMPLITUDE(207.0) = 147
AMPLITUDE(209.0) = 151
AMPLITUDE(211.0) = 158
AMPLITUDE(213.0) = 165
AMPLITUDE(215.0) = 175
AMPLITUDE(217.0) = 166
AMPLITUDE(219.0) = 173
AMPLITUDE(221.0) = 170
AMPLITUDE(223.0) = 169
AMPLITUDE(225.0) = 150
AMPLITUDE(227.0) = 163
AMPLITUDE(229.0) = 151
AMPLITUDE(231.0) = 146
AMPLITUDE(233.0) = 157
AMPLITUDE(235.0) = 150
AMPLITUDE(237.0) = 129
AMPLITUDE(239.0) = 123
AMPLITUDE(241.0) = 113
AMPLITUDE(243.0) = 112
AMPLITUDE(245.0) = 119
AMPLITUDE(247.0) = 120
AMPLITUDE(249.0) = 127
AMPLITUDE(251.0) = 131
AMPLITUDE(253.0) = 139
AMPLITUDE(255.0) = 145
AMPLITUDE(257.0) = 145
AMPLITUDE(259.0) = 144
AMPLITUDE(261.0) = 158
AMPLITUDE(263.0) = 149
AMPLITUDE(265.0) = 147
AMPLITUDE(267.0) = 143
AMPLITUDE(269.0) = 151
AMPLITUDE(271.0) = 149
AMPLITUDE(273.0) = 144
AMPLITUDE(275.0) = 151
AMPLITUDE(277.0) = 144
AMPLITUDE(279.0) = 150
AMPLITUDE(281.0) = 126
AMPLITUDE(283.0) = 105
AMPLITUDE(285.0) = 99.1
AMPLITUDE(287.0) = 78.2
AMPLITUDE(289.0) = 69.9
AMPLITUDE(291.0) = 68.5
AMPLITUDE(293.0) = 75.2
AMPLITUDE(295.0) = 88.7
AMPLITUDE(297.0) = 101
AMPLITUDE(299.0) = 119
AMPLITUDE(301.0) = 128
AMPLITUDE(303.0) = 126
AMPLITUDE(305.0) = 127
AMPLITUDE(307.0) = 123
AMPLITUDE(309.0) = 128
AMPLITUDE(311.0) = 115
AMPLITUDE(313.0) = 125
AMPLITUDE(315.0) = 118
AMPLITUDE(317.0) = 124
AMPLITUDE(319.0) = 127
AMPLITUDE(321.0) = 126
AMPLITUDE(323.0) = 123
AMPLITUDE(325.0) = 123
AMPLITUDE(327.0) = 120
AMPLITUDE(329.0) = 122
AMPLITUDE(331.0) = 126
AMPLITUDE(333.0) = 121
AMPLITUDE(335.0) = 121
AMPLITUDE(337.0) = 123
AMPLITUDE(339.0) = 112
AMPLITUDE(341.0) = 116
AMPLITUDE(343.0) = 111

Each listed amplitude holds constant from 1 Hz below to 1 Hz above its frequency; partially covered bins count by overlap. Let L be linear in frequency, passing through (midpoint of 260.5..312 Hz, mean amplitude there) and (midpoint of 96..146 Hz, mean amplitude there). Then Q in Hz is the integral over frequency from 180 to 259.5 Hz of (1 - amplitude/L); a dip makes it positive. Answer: 9.6 Hz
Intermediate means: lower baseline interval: 196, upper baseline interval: 121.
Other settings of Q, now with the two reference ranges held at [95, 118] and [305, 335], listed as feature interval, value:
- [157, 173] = 1.05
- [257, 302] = 4.90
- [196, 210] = 2.61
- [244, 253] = 1.33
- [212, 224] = -0.85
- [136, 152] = -0.29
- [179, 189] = 5.00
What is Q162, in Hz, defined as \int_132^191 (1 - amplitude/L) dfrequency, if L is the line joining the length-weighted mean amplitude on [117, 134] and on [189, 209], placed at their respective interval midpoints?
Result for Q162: 2.7 Hz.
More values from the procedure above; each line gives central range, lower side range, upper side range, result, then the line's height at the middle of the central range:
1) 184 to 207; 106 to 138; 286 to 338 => 8.42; 169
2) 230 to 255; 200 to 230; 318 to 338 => 2.91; 148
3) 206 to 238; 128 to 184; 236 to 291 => -3.15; 143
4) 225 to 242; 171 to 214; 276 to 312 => -4.34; 113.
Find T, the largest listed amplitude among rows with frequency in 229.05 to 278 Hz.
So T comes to 158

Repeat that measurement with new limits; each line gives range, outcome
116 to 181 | 219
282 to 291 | 105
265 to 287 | 151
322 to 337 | 126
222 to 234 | 169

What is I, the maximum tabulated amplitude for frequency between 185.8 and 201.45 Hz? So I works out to 124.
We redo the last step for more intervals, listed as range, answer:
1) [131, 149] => 203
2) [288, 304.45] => 128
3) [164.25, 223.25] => 175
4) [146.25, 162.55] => 188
